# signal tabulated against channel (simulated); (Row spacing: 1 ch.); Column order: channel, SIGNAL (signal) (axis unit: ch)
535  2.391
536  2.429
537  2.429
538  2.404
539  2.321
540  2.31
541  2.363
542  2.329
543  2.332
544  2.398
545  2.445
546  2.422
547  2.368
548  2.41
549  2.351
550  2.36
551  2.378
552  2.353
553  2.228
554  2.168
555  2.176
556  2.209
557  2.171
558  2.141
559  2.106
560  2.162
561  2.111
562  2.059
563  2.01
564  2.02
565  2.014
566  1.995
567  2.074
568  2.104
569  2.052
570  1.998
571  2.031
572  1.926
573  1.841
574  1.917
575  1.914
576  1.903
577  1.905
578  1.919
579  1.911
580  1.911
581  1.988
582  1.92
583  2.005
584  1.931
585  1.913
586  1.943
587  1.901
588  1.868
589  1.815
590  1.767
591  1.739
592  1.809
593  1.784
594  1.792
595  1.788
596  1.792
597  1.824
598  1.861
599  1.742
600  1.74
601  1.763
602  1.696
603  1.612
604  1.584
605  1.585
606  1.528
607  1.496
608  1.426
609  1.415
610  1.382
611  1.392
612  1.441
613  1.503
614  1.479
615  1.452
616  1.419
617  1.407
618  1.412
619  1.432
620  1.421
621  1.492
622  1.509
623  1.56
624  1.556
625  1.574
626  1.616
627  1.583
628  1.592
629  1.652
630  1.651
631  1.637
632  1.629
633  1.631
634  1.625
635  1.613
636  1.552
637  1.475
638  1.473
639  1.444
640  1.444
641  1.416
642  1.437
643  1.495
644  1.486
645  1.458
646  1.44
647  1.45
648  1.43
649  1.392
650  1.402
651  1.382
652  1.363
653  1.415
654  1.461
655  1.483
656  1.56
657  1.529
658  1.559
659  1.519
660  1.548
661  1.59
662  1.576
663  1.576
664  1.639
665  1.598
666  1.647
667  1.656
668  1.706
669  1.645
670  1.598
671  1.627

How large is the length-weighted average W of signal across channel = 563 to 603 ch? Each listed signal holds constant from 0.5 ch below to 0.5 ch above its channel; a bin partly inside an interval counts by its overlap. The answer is 1.89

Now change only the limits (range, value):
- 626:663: 1.51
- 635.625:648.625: 1.46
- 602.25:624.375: 1.48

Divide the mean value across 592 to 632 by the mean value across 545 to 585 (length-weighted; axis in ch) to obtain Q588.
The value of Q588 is 0.76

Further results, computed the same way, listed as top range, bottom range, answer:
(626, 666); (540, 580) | 0.71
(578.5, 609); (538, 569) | 0.80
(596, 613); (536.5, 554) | 0.68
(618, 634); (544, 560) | 0.69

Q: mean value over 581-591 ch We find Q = 1.89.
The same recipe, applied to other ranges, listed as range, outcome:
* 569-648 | 1.66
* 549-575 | 2.11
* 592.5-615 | 1.62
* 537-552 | 2.37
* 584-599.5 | 1.83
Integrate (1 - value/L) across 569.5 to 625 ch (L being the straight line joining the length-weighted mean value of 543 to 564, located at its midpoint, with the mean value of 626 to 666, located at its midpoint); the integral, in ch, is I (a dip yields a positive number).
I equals 5.8 ch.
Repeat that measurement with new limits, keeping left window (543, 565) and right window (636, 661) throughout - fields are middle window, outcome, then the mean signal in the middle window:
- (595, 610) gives 1.63 ch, 1.64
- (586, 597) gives 0.67 ch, 1.81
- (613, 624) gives 1.57 ch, 1.46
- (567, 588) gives 1.00 ch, 1.95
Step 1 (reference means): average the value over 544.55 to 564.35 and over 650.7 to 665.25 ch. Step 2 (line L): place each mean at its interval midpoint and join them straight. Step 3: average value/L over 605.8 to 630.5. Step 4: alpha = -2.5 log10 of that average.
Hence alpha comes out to 0.196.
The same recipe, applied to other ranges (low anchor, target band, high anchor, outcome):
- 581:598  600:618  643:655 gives 0.14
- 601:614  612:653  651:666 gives 0.02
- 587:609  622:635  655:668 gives 0.03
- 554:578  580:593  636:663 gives 0.01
